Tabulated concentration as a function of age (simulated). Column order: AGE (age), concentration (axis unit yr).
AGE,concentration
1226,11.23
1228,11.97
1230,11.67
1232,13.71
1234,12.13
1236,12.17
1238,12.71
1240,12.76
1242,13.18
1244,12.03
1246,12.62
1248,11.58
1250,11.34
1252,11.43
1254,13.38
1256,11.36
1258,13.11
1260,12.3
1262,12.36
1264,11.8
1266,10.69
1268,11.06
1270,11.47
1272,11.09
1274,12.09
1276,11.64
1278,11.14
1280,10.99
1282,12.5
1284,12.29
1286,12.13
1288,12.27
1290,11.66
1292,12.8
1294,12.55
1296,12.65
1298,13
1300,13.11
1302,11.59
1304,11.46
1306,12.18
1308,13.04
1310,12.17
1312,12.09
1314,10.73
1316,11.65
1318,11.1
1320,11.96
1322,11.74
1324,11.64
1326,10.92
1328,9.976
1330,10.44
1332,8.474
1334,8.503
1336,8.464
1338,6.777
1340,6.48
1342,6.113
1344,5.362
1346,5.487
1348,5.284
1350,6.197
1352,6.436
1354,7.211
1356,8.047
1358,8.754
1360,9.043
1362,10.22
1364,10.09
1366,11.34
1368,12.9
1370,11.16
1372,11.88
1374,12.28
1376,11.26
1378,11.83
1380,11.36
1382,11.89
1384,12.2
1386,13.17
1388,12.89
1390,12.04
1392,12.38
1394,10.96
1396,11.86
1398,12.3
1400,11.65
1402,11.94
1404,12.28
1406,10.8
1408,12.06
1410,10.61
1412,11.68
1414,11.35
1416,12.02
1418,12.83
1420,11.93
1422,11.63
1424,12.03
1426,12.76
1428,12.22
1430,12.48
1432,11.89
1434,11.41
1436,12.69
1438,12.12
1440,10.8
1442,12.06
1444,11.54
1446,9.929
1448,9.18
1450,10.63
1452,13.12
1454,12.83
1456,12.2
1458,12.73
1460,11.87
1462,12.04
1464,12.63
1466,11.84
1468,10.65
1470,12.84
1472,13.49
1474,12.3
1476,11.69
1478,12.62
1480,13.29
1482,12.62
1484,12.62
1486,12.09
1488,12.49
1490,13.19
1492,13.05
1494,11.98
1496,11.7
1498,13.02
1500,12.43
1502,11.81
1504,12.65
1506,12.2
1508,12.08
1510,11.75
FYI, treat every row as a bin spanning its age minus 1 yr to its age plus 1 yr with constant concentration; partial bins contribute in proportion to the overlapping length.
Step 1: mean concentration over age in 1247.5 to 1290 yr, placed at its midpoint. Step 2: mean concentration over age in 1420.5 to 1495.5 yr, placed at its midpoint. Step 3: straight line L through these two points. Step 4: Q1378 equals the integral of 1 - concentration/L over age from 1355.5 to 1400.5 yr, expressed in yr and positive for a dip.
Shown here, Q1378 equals 2.1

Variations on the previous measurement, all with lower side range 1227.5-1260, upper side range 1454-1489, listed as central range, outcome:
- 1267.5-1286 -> 1.1 yr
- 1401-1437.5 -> 1.3 yr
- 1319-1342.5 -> 5.7 yr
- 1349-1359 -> 4.1 yr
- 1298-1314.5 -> 0.3 yr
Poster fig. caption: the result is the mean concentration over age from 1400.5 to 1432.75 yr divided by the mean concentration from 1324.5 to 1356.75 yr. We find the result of 1.57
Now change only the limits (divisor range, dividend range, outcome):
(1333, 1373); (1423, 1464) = 1.43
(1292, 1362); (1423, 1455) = 1.20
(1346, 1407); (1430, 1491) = 1.13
